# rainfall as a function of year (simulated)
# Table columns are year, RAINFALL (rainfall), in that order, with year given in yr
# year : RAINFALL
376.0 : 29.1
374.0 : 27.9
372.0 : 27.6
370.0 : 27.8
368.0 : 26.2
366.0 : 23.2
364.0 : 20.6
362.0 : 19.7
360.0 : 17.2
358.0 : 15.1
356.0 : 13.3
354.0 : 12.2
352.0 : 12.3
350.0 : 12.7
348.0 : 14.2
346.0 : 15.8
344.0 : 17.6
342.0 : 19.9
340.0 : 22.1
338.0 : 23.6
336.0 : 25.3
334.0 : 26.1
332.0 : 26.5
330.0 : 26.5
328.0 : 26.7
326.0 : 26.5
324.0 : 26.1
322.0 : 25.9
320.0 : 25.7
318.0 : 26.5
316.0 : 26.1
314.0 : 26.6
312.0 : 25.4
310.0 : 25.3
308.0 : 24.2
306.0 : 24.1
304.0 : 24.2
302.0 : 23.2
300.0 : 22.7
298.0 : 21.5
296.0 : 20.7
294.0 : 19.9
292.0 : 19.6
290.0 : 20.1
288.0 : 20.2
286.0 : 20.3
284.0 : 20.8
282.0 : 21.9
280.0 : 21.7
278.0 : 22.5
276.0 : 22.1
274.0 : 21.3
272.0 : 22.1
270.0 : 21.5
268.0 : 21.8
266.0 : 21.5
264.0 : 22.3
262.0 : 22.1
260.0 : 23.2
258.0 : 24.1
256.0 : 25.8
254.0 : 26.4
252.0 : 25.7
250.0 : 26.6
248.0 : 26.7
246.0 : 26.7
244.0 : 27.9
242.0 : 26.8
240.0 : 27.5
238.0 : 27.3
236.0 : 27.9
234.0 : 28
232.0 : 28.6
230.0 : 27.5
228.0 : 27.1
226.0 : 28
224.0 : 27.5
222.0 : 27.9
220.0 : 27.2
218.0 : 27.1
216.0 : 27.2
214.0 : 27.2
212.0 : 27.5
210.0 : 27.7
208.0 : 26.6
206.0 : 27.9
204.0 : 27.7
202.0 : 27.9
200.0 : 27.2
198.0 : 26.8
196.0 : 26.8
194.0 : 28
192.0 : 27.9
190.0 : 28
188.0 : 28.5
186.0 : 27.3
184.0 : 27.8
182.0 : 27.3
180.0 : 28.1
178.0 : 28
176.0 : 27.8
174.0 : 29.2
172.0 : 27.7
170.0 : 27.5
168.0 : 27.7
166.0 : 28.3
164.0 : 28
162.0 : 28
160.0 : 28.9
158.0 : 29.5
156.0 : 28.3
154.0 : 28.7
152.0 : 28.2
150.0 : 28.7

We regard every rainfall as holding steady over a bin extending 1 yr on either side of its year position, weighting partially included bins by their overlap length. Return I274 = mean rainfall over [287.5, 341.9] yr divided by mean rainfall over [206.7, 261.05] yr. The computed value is 0.9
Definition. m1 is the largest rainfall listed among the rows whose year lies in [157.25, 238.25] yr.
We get 29.5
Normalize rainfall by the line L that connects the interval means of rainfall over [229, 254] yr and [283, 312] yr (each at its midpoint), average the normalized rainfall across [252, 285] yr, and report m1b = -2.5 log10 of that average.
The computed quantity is 0.095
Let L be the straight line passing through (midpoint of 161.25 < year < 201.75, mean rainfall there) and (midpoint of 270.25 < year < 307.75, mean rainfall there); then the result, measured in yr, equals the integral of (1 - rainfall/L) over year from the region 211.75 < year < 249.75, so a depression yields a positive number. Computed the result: -3.8 yr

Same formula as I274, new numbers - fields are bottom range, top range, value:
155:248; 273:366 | 0.78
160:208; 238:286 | 0.86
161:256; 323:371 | 0.75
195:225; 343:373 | 0.67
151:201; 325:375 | 0.75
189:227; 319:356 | 0.77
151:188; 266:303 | 0.76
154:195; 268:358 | 0.78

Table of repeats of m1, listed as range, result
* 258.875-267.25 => 23.2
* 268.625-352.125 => 26.7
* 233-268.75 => 28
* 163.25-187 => 29.2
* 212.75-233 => 28.6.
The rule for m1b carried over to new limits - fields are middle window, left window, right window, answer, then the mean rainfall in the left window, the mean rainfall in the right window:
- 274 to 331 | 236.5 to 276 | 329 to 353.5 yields -0.07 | 24.6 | 20.1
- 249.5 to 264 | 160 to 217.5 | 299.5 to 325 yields 0.07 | 27.7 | 25.1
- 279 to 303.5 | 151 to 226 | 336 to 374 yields 0.07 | 27.8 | 19.4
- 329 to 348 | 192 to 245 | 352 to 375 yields -0.02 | 27.5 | 20.6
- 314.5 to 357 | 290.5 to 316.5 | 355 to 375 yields 0.05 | 23.2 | 21.9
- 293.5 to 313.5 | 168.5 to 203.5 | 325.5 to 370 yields -0.05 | 27.8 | 20.3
